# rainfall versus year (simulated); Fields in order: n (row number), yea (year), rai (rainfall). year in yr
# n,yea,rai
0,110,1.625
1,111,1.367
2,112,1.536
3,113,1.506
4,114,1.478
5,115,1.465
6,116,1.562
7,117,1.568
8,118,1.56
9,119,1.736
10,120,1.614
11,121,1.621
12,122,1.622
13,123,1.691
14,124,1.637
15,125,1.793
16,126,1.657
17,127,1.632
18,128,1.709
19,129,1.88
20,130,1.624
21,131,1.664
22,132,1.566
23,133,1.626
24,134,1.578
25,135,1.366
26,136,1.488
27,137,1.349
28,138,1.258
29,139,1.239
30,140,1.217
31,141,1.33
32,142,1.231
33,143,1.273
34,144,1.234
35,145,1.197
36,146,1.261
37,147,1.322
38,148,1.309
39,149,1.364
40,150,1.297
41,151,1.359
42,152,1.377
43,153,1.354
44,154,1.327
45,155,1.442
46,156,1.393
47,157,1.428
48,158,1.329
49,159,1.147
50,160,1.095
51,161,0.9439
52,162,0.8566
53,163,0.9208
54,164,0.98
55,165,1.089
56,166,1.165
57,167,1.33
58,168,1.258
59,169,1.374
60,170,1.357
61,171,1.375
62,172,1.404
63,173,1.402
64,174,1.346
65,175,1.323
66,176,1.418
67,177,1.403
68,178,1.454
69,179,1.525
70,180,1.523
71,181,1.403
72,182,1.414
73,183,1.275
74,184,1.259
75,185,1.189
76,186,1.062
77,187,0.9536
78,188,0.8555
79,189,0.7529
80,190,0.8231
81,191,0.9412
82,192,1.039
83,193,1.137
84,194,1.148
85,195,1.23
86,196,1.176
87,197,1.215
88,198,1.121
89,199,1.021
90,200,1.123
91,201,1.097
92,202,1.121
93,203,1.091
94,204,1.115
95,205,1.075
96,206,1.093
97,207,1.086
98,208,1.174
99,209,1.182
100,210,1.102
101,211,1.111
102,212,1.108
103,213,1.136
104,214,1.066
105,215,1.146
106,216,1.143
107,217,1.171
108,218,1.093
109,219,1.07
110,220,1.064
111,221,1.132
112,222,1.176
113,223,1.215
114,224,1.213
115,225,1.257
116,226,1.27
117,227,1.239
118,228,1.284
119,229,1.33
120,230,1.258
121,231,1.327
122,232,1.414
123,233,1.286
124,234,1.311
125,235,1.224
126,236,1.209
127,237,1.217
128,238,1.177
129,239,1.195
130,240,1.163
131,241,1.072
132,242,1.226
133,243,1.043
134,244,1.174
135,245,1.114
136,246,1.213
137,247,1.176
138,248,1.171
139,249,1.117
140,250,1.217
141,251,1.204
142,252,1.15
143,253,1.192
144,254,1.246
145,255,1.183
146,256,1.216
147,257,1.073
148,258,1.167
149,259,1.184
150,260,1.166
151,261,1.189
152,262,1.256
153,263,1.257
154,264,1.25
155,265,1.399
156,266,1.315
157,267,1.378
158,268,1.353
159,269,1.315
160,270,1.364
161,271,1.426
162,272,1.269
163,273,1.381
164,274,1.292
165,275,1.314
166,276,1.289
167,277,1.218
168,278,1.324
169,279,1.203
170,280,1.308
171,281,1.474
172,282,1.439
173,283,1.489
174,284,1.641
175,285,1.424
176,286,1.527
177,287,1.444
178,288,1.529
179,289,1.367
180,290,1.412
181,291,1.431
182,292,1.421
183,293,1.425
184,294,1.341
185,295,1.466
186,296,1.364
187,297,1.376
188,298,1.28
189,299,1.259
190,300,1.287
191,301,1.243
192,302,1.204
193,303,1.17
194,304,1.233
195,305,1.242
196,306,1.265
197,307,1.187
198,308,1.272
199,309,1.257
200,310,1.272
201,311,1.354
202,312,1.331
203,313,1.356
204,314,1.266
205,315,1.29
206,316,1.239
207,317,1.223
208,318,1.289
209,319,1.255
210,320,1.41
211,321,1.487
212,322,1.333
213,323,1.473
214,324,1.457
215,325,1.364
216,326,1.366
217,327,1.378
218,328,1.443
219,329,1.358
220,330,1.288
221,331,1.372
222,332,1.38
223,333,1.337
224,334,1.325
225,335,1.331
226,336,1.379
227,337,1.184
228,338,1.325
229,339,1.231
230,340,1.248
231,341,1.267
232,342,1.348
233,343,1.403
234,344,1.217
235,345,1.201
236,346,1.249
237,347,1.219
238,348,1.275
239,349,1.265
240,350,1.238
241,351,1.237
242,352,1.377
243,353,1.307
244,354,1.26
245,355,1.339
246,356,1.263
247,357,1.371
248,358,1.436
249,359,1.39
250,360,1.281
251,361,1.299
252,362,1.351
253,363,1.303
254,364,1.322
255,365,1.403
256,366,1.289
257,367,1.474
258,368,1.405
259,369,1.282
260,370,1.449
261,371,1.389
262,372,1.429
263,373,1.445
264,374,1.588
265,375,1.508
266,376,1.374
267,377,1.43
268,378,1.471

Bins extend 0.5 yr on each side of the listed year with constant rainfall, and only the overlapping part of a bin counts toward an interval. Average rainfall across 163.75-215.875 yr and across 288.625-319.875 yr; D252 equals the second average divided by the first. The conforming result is 1.1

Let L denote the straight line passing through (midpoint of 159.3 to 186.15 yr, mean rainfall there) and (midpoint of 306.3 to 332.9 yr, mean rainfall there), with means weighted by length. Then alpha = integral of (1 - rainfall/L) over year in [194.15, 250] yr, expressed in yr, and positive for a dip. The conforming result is 5.2 yr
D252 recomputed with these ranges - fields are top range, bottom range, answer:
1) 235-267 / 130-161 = 0.89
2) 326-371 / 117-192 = 0.98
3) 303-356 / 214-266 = 1.09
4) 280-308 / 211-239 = 1.13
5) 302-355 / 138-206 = 1.07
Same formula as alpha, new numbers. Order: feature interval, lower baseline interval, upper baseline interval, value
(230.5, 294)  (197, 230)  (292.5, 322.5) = -3.0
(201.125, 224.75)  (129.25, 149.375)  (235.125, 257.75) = 2.1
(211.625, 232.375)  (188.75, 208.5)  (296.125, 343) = -1.2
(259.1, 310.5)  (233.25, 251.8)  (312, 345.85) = -3.3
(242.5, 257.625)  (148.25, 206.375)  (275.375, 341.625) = 1.4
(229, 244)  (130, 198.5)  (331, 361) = 0.6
